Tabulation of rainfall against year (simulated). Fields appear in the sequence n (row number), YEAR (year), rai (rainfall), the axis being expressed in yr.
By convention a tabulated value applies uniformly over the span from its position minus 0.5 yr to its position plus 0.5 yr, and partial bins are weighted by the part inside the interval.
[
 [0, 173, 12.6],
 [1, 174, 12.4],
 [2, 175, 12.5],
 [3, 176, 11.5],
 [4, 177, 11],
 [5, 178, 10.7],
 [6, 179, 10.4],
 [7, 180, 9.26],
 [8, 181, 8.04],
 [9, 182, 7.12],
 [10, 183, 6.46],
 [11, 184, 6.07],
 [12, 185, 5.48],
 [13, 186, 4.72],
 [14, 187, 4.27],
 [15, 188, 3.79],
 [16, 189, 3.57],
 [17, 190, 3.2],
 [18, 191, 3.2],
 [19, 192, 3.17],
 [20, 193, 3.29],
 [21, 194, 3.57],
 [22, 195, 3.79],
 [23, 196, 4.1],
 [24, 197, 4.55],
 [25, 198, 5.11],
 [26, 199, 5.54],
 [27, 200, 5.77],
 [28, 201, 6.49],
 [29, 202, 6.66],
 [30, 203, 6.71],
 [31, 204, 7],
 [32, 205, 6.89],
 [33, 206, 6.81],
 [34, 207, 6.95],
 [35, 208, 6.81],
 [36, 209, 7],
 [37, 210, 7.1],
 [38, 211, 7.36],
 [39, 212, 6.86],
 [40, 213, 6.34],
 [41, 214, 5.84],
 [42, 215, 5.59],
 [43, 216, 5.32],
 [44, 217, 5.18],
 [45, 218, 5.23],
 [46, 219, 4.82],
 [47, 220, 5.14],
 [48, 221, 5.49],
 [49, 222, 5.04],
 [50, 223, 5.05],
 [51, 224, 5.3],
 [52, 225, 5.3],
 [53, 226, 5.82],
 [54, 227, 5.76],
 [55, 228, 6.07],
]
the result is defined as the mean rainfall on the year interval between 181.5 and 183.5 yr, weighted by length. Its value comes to 6.79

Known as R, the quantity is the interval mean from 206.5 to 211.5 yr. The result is 7.04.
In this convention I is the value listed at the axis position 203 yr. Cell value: 6.71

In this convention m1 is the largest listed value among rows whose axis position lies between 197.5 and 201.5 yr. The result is 6.49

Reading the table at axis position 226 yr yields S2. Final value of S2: 5.82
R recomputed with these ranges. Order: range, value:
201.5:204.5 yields 6.79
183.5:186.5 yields 5.42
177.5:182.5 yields 9.1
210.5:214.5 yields 6.6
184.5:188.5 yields 4.56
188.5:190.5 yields 3.38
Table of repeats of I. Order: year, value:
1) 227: 5.76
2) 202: 6.66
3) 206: 6.81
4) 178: 10.7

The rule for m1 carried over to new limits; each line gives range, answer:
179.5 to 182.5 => 9.26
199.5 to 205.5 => 7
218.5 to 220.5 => 5.14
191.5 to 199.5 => 5.54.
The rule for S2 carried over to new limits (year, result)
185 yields 5.48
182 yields 7.12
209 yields 7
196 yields 4.1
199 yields 5.54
